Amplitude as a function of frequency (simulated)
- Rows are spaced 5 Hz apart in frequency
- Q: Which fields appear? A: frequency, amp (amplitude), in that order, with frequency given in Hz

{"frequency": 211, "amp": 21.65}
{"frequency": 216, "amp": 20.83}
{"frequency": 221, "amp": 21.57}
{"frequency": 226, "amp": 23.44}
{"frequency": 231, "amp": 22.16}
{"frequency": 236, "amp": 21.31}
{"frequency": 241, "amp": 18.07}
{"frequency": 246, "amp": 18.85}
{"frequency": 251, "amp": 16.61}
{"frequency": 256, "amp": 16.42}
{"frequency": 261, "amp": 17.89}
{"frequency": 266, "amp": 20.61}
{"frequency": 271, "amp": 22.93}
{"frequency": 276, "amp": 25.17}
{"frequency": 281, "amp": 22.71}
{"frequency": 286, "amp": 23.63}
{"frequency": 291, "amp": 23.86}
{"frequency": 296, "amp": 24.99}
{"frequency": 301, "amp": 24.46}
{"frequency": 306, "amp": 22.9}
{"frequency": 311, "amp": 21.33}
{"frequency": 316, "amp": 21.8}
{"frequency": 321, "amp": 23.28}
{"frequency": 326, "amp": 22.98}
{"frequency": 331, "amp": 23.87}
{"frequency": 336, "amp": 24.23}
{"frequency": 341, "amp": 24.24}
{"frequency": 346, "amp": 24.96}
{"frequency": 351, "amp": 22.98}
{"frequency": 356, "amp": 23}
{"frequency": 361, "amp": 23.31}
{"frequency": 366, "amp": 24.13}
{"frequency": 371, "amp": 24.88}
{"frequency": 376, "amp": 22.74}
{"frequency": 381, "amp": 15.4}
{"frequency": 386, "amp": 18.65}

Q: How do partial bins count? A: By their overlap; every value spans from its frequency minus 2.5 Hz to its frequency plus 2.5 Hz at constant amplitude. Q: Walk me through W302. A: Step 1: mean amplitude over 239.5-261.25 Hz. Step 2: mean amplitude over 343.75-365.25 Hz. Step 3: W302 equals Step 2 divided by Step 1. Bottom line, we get 1.35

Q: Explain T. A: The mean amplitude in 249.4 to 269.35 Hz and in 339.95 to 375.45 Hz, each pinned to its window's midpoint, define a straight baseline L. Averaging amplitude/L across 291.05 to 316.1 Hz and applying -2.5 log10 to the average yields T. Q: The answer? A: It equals -0.13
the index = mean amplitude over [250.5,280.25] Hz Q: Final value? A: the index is 20.3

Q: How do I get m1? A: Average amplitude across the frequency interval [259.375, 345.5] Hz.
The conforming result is 23.1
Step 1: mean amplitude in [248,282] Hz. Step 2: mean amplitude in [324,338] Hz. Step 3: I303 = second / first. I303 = 1.2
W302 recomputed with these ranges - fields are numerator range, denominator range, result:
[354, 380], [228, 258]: 1.22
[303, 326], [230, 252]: 1.16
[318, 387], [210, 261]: 1.15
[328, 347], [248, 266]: 1.38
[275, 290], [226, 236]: 1.06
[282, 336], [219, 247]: 1.11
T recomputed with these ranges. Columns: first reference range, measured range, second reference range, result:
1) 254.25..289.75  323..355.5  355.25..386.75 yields -0.099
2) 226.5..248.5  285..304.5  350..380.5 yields -0.126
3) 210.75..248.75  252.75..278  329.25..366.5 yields 0.073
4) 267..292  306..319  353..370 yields 0.078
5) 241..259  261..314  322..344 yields -0.137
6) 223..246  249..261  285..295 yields 0.298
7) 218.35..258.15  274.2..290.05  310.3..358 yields -0.113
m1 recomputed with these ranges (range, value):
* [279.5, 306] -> 23.9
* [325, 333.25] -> 23.5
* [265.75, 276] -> 22.9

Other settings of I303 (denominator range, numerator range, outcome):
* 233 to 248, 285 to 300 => 1.24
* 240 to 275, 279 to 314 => 1.23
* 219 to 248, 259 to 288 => 1.06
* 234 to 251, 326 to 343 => 1.26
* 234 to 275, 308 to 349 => 1.21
